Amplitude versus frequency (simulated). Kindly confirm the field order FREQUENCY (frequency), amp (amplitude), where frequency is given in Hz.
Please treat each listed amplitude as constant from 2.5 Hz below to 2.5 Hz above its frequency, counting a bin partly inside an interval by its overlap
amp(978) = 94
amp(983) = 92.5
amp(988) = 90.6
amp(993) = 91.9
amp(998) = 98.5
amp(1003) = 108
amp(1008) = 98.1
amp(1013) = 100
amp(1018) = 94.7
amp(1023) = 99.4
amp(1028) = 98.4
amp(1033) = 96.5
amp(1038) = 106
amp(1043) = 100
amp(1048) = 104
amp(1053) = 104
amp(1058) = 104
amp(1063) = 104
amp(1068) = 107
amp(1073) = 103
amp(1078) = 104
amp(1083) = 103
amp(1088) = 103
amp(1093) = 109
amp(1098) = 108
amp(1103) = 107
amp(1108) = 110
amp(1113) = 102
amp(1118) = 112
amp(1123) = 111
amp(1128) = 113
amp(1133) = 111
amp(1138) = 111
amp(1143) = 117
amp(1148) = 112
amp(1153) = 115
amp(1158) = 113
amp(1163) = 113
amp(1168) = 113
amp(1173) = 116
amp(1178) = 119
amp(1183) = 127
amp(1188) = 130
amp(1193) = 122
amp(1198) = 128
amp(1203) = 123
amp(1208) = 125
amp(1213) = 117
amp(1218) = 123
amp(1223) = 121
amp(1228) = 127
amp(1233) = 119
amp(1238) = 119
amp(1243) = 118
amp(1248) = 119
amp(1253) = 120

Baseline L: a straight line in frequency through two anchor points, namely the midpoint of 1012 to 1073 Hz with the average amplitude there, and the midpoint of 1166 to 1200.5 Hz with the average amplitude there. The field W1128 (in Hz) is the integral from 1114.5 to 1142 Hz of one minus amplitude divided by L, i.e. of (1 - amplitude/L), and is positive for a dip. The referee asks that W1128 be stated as 0.6 Hz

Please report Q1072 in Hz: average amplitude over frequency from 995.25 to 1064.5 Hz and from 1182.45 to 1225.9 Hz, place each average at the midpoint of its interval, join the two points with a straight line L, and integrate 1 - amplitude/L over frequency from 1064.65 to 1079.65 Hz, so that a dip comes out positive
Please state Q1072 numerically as 0.3 Hz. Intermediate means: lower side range 101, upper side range 124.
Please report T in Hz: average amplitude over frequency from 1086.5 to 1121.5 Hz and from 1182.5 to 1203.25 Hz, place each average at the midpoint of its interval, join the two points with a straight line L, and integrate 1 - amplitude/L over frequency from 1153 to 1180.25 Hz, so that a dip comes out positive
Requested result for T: 1.3 Hz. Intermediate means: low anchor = 108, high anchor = 126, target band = 115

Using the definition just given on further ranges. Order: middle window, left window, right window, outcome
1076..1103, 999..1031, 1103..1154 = 0.4 Hz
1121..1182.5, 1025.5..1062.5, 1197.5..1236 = 0.4 Hz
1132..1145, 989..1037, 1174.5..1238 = 0.2 Hz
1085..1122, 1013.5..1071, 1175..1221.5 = 1.0 Hz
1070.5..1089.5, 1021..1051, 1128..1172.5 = 0.4 Hz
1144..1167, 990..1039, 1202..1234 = 0.3 Hz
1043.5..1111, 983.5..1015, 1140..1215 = 1.1 Hz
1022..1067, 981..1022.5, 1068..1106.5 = -0.4 Hz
